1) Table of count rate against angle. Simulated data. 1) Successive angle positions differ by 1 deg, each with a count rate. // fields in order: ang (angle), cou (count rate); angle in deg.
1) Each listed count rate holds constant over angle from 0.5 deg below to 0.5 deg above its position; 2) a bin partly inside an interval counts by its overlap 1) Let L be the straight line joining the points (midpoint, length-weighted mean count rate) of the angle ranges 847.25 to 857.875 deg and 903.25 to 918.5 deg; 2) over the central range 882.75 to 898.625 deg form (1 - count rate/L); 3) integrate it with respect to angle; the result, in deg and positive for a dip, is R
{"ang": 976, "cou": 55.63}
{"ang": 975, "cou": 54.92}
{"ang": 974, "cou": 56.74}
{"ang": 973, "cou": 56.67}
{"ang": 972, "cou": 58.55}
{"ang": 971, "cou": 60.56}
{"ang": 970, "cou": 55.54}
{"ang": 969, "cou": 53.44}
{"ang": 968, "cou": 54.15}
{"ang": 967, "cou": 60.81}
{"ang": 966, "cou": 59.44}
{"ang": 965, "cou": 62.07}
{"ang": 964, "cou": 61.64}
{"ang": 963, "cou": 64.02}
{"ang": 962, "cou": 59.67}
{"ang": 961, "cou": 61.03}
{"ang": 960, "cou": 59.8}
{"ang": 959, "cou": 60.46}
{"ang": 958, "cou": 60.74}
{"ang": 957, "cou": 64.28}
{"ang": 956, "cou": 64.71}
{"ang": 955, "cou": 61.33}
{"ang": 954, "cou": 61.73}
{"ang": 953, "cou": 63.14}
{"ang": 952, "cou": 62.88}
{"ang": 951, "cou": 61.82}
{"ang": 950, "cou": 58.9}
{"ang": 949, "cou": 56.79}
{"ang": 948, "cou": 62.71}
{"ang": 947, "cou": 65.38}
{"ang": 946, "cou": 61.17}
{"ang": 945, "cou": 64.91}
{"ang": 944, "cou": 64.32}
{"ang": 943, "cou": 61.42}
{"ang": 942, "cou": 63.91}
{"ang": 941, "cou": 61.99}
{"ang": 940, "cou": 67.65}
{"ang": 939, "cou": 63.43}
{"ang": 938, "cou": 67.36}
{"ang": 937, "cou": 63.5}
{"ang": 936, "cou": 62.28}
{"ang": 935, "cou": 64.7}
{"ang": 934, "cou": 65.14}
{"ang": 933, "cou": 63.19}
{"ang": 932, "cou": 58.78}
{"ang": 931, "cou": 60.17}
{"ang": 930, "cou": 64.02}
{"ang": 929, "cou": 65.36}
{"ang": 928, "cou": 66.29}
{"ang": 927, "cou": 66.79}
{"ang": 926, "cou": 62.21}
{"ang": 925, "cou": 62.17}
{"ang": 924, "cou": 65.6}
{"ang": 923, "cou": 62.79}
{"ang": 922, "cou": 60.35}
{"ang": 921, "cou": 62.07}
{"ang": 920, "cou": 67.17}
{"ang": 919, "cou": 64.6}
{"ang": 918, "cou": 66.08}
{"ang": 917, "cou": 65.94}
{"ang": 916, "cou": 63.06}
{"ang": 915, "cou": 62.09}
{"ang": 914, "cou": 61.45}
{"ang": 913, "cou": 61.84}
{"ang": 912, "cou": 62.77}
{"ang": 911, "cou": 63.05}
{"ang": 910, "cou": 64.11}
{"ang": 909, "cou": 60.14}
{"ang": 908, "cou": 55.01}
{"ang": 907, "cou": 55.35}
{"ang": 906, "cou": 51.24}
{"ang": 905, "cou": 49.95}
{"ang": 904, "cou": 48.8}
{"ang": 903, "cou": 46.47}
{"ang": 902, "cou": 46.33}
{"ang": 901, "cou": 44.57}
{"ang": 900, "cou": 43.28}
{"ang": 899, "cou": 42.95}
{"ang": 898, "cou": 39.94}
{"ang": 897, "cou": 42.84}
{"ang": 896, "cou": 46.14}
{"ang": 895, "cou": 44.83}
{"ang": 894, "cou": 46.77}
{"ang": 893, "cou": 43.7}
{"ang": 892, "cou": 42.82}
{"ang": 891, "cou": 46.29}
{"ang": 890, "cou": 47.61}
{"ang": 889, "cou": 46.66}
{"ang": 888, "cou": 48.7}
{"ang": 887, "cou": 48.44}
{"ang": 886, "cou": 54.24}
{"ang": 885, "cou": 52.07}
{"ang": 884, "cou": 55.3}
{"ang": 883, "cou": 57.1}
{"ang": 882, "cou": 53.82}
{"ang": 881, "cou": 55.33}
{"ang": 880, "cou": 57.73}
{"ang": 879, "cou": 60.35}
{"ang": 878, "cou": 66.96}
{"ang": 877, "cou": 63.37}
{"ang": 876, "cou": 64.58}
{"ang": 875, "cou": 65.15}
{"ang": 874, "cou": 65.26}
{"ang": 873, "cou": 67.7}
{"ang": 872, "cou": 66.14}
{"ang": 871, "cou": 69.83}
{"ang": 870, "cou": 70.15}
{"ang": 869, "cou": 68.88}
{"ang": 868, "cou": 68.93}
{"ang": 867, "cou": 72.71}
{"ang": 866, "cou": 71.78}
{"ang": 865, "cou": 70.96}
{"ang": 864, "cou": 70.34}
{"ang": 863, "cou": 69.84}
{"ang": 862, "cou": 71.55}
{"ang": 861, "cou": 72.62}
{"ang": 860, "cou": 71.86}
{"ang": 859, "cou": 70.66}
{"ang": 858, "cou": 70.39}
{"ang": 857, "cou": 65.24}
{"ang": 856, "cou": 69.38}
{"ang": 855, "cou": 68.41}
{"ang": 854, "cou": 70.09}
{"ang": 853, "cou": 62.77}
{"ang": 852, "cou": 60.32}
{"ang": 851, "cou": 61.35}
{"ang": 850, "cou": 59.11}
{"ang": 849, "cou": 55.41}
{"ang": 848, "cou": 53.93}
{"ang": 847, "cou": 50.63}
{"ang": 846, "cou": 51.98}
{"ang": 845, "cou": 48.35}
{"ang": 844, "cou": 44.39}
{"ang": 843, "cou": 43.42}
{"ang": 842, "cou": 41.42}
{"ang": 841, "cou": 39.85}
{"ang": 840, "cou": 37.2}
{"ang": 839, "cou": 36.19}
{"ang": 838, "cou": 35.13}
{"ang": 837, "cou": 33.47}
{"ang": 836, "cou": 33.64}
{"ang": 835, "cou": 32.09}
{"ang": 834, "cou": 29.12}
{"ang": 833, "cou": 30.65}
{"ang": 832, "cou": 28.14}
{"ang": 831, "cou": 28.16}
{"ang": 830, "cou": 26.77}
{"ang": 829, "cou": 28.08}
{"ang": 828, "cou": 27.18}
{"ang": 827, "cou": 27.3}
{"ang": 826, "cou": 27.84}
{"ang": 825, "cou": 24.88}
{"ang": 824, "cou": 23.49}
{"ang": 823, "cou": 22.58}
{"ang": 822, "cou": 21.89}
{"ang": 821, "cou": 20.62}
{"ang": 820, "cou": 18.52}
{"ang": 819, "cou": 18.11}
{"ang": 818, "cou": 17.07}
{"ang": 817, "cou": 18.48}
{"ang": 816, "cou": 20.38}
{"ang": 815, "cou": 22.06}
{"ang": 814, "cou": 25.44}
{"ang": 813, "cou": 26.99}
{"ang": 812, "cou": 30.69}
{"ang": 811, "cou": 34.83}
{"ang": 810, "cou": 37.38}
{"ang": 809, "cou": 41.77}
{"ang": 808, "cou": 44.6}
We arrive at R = 3.4 deg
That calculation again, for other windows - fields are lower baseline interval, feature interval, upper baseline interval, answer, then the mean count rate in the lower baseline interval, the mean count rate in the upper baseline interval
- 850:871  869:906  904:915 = 5.79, 68.7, 58.2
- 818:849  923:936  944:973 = -2.23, 32.9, 60.8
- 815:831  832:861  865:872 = -1.59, 23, 70.1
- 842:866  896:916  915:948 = 3.30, 62.1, 63.8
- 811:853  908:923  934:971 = -2.71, 34.1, 61.8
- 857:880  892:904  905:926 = 3.67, 68.3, 61.6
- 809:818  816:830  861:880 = 4.67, 27.3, 67.9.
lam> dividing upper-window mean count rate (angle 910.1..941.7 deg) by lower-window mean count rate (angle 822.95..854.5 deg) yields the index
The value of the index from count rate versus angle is 1.6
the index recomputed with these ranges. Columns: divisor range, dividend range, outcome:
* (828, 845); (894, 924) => 1.61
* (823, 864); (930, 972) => 1.31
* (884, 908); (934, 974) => 1.30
